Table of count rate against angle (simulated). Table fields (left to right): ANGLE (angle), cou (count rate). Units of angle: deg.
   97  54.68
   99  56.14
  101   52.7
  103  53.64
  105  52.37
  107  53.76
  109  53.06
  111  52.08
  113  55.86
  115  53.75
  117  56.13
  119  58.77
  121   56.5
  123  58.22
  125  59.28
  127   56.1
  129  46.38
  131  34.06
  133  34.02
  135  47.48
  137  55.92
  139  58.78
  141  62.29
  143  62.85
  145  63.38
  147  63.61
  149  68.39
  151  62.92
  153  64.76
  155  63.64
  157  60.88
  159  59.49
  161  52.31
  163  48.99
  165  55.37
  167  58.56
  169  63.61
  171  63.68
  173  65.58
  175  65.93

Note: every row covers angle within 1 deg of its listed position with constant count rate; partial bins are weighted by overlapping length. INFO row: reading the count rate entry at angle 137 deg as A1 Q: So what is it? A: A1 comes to 55.92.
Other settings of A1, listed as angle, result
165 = 55.37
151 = 62.92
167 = 58.56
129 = 46.38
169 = 63.61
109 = 53.06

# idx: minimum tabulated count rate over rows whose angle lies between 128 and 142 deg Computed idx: 34.02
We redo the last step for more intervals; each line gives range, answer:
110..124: 52.08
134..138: 47.48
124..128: 56.1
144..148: 63.38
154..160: 59.49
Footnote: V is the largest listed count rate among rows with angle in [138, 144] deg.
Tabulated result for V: 62.85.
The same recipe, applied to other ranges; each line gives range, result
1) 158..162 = 59.49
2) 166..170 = 63.61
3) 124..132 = 59.28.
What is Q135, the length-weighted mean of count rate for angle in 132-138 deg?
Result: 45.8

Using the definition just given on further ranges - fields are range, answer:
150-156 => 63.8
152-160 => 62.2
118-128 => 57.8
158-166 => 54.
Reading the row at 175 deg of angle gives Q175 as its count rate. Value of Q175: 65.93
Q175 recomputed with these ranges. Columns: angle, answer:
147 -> 63.61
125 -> 59.28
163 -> 48.99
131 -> 34.06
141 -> 62.29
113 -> 55.86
